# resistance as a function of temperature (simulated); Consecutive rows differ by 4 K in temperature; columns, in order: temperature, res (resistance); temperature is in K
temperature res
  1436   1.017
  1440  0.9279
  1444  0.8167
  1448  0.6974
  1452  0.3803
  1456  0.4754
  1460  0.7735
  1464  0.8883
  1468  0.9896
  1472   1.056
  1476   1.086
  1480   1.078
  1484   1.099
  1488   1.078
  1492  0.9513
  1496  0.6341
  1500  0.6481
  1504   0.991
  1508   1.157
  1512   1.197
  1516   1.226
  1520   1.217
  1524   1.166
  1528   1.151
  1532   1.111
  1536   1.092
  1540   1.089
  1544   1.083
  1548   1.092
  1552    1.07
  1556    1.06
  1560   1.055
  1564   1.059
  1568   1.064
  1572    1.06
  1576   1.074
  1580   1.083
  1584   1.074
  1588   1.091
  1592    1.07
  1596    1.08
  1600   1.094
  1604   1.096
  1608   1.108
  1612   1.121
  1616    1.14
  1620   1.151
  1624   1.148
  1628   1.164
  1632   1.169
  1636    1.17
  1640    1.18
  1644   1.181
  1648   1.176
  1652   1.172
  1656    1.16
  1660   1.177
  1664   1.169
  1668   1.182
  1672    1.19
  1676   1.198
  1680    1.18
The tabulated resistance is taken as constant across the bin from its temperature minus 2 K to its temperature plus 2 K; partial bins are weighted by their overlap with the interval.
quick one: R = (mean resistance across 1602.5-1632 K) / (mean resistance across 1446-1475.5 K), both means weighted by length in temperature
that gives 1.48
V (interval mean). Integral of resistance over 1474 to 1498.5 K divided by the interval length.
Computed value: 0.981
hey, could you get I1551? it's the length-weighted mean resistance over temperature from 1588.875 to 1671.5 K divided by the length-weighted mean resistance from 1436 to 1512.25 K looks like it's 1.3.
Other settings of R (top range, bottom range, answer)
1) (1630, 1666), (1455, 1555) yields 1.15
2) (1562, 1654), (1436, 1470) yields 1.47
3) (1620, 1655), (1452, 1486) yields 1.30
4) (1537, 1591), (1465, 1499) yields 1.09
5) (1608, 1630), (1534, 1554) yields 1.05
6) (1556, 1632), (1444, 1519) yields 1.20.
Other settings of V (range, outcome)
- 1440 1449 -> 0.802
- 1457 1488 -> 0.984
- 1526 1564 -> 1.09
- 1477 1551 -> 1.06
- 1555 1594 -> 1.07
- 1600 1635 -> 1.14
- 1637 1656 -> 1.18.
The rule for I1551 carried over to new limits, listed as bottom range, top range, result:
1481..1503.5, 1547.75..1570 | 1.19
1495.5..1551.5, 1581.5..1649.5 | 1.05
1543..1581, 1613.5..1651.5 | 1.09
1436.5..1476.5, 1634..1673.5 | 1.46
